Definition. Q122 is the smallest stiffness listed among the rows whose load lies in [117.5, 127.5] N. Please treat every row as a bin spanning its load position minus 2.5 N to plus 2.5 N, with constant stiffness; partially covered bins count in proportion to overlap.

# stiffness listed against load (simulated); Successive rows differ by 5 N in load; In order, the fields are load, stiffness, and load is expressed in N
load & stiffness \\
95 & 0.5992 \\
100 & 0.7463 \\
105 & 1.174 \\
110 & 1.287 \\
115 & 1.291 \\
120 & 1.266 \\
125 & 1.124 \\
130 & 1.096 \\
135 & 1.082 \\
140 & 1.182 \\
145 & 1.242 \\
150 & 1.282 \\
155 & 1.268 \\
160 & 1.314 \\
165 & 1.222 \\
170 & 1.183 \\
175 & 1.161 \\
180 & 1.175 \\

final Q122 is 1.124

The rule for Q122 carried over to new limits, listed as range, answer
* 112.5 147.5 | 1.082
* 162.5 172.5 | 1.183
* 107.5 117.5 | 1.287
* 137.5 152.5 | 1.182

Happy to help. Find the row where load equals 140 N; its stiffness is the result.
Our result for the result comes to 1.182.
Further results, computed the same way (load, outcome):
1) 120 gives 1.266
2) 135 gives 1.082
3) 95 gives 0.5992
